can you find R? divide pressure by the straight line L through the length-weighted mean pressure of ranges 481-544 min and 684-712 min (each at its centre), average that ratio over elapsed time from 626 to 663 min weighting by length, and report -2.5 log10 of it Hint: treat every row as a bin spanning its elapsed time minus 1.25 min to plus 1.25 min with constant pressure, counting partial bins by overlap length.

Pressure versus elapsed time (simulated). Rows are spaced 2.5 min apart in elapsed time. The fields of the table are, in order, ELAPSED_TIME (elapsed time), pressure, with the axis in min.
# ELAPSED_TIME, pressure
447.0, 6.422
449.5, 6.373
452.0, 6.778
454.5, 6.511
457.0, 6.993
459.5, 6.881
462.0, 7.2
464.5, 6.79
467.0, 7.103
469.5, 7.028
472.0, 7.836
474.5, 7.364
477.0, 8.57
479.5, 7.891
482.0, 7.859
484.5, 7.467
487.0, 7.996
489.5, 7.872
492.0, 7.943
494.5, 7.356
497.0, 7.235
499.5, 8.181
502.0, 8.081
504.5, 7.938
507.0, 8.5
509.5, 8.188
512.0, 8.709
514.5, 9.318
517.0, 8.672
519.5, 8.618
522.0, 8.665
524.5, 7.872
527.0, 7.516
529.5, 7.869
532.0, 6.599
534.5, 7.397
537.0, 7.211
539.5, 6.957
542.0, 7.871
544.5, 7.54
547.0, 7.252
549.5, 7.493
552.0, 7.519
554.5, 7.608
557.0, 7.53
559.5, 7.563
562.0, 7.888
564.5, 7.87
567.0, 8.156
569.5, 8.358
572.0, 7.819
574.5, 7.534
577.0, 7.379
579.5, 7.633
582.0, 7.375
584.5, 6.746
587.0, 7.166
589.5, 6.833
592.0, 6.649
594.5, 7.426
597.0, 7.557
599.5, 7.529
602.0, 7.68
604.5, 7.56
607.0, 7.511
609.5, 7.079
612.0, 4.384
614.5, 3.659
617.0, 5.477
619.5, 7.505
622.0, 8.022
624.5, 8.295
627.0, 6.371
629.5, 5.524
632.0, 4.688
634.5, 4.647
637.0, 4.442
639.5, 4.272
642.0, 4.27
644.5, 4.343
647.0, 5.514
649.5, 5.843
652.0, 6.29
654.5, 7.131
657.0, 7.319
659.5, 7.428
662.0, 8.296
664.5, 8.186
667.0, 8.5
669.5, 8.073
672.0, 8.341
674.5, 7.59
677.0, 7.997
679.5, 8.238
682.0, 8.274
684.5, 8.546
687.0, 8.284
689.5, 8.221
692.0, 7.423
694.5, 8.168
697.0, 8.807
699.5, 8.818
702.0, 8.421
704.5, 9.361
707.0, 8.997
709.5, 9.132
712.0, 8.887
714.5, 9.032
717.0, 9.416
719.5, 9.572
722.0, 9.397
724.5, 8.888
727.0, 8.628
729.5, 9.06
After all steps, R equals 0.41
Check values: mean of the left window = 7.91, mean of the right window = 8.58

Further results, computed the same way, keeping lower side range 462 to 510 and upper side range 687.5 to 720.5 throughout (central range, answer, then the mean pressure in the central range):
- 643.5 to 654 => 0.45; 5.64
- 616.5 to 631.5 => 0.22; 6.83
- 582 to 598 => 0.16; 7.08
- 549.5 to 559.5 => 0.07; 7.55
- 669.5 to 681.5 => 0.07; 8.06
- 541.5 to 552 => 0.07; 7.51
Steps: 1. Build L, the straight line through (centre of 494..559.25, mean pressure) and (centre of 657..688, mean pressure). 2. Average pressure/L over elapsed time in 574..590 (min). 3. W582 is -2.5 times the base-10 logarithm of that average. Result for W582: 0.10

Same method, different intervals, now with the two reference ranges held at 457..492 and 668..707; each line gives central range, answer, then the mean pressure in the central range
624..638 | 0.414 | 5.54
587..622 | 0.187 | 6.75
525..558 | 0.051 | 7.42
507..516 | -0.138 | 8.7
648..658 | 0.235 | 6.6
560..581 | 0.010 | 7.81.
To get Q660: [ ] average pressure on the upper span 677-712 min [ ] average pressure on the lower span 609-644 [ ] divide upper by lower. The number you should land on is 1.5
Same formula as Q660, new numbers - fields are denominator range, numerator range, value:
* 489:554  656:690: 1.03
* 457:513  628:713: 0.95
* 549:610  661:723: 1.14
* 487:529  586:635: 0.81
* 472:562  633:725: 0.98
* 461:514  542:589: 0.97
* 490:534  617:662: 0.75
